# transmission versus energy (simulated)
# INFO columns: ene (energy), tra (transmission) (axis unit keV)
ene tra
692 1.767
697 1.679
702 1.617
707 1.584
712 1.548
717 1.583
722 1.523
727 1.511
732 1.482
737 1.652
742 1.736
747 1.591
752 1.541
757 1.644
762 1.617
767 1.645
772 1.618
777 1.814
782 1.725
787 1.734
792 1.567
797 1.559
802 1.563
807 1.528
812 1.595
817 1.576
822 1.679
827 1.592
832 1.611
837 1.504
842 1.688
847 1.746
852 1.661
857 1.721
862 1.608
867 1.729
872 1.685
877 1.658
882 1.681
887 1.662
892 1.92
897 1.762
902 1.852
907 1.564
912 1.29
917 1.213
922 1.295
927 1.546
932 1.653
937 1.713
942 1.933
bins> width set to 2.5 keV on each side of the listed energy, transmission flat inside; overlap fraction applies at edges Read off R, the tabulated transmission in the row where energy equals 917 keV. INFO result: 1.213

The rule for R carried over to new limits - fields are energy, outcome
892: 1.92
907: 1.564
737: 1.652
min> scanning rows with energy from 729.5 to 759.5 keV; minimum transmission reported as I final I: 1.482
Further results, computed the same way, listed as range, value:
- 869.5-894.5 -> 1.658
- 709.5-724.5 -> 1.523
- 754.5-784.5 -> 1.617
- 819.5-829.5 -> 1.592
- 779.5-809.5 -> 1.528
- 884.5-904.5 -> 1.662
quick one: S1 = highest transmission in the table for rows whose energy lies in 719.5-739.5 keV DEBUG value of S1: 1.652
